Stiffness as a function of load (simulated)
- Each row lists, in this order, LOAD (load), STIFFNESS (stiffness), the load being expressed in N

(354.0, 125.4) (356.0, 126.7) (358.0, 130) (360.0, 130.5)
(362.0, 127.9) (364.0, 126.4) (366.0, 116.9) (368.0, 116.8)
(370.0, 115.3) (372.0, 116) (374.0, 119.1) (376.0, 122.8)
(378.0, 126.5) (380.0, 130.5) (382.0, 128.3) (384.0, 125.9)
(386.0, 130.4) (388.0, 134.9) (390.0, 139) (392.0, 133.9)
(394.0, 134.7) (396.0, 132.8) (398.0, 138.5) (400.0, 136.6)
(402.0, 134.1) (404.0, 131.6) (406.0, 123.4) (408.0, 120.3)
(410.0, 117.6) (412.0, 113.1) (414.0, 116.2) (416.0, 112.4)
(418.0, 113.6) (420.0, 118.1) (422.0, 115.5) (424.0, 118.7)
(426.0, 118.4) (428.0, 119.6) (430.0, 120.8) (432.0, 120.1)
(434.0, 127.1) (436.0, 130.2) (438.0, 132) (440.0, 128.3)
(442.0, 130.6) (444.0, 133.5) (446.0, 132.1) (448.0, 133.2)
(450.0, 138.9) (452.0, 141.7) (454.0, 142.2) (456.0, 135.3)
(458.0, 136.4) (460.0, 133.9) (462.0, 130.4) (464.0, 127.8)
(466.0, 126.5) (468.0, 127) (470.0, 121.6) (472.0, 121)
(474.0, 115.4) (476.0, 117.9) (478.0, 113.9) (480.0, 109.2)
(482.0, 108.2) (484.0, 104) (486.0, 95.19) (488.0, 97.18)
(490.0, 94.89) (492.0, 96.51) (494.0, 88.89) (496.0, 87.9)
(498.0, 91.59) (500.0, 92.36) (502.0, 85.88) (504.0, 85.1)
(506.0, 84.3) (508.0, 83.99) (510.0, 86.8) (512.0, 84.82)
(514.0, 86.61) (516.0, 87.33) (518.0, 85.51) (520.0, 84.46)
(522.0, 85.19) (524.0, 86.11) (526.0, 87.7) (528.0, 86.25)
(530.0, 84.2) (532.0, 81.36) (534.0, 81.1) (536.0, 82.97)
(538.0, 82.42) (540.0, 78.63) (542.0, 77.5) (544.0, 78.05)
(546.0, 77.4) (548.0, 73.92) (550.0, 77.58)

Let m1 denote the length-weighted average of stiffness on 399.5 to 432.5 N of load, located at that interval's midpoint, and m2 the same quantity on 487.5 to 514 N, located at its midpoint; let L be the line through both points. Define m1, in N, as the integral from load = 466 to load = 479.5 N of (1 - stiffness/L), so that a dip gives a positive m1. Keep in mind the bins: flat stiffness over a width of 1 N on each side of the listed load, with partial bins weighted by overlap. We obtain -2.7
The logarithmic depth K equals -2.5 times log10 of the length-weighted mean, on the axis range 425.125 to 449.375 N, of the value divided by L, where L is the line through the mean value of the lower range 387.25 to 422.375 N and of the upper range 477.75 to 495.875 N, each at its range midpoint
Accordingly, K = -0.107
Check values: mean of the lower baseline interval 126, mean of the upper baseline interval 99.7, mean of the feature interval 127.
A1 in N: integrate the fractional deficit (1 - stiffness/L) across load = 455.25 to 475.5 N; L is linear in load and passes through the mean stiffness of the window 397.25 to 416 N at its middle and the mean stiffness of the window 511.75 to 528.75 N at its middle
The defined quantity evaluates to -4.3 N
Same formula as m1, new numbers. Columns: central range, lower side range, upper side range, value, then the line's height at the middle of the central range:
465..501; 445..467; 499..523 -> 1.60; 111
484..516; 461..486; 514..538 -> 3.52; 101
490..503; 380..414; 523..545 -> 0.60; 95.2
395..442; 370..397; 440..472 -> 2.39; 130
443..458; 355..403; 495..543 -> -4.33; 106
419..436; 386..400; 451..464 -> 1.91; 136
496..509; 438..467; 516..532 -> 1.65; 99.9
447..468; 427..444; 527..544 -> -3.17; 117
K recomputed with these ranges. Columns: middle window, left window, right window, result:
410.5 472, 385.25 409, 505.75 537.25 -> -0.10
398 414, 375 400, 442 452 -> 0.06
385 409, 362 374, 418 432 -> -0.12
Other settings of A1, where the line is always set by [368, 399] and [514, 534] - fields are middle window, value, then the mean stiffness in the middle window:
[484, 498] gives 0.19 N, 94.1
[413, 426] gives 0.13 N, 116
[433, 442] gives -1.44 N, 130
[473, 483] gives -1.37 N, 113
